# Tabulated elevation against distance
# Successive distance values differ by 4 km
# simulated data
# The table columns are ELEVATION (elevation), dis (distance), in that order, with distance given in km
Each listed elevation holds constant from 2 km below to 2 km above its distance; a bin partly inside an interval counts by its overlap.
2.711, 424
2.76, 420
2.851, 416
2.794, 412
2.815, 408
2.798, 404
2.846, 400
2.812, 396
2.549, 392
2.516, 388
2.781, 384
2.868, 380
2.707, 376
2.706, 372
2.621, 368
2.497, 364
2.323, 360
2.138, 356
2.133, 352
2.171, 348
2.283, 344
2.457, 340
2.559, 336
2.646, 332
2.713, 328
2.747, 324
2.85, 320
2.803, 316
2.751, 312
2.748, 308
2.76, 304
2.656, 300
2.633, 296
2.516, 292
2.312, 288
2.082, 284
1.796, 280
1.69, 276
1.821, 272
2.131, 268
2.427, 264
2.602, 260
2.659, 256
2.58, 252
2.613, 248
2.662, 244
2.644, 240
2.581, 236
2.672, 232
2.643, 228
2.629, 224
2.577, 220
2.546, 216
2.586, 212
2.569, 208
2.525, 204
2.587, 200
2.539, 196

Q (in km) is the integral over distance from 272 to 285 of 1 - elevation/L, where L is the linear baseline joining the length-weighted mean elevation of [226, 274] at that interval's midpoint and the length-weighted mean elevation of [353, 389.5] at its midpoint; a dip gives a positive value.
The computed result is 3.5 km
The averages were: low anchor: 2.5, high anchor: 2.56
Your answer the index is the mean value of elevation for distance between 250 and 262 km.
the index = 2.61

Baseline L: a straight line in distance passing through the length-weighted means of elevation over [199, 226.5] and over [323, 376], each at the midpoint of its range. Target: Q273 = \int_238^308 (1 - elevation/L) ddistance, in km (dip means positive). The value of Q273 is 3.6 km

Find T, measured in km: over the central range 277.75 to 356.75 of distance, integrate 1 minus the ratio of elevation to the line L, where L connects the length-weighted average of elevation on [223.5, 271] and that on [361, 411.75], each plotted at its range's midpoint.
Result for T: 4.2 km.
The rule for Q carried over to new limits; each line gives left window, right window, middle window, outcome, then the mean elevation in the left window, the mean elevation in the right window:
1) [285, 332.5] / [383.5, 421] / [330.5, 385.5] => 4.5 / 2.67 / 2.75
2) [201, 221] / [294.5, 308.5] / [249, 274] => 2.4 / 2.56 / 2.7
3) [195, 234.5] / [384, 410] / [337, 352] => 2.2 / 2.59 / 2.73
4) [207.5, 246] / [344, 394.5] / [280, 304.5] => 1.3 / 2.61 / 2.5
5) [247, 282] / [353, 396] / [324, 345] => -1.0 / 2.25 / 2.57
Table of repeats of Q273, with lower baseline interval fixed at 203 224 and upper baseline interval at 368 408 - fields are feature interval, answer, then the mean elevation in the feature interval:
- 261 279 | 4.00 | 2.04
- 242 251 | -0.11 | 2.63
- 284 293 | 1.06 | 2.33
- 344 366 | 3.62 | 2.26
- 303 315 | -0.45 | 2.76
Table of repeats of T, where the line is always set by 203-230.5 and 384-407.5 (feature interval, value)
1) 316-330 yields -0.6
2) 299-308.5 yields -0.3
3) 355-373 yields 1.6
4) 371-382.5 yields -0.3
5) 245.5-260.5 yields 0.0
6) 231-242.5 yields -0.1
